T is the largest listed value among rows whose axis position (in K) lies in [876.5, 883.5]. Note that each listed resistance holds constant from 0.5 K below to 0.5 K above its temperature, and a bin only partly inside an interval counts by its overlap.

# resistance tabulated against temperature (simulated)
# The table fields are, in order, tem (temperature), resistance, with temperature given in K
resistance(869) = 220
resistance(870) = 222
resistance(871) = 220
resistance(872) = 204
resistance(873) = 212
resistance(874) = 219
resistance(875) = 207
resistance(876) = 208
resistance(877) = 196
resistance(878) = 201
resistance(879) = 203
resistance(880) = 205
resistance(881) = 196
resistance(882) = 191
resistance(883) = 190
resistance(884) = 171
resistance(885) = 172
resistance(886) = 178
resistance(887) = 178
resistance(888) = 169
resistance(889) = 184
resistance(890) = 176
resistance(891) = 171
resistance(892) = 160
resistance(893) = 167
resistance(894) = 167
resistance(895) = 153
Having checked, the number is 205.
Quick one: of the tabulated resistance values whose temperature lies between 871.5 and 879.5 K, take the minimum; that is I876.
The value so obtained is 196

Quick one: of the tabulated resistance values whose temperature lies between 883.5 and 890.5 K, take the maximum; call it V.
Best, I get 184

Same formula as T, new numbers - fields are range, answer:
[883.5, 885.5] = 172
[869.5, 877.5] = 222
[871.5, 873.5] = 212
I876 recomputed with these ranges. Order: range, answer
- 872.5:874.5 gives 212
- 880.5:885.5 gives 171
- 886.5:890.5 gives 169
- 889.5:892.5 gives 160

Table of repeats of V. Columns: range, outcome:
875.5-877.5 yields 208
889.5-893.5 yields 176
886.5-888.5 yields 178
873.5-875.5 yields 219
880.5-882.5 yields 196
